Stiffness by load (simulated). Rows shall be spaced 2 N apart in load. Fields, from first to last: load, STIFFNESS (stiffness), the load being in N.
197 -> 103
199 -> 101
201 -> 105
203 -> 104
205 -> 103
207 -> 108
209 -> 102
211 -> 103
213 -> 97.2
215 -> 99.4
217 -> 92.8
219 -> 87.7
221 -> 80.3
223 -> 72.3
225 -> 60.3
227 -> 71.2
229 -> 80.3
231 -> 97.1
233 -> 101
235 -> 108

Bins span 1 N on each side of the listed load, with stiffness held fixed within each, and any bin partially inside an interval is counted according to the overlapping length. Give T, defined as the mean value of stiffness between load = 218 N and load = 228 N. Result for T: 74.4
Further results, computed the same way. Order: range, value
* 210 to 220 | 96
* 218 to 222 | 84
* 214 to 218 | 96.1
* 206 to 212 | 104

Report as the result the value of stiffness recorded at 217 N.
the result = 92.8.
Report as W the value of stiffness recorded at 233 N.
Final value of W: 101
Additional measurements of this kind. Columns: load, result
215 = 99.4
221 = 80.3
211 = 103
